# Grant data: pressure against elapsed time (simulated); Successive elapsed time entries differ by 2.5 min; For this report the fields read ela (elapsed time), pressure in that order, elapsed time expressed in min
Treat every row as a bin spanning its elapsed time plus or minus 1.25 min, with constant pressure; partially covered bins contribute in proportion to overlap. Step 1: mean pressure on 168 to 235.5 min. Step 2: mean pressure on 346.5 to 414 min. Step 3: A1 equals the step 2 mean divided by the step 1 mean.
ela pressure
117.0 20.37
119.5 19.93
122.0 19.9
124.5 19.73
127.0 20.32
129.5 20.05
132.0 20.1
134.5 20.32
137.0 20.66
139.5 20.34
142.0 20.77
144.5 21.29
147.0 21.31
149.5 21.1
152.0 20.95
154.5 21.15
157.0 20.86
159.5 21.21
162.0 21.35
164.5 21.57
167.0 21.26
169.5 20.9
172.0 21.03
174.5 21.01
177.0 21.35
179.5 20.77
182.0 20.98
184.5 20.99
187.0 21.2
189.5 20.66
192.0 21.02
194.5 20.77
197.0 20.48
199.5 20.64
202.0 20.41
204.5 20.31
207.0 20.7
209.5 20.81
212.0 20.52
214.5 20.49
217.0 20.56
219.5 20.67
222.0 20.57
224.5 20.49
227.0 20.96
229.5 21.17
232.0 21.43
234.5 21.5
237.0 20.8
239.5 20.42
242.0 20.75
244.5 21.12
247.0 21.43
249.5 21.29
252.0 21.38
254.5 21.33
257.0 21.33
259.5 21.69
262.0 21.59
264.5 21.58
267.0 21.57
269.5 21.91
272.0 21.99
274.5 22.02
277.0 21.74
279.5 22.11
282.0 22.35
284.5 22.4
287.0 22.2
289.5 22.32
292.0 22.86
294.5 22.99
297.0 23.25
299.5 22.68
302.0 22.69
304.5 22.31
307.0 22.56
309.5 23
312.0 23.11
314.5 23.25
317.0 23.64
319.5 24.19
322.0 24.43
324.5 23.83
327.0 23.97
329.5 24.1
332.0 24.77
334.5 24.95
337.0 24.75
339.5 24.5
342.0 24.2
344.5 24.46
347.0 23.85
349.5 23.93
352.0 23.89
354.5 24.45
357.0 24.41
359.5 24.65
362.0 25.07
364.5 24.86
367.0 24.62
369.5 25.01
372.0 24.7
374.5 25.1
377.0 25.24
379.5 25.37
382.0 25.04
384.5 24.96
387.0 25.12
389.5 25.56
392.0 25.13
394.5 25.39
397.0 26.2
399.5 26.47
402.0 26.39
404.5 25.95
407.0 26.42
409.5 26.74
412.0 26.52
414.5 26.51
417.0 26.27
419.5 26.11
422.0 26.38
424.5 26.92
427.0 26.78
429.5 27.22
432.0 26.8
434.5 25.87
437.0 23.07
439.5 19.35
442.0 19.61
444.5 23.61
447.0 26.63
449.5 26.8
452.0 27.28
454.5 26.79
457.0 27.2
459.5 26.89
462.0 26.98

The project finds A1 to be 1.21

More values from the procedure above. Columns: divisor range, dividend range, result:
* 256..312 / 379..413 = 1.16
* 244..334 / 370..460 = 1.14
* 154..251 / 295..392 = 1.16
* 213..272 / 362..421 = 1.21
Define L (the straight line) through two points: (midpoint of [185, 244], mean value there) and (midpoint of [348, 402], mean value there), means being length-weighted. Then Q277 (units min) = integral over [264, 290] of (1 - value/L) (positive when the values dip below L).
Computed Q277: 0.5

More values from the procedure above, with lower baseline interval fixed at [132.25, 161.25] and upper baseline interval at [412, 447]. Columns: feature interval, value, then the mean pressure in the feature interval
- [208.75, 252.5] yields 2.4 min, 20.9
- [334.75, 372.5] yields -0.9 min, 24.5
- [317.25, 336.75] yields -0.6 min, 24.3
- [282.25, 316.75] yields 0.6 min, 22.8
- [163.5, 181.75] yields 0.1 min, 21.1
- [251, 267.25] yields 0.8 min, 21.5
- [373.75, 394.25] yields -0.7 min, 25.2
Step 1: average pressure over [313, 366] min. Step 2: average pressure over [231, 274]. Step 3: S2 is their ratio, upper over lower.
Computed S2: 1.14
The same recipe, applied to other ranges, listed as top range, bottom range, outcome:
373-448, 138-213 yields 1.21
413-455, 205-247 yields 1.22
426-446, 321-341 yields 0.98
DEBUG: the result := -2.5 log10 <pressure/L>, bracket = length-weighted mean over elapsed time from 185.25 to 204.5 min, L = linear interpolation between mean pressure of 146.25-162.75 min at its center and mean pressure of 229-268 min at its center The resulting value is 0.024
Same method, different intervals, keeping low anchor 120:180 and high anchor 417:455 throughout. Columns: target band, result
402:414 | -0.07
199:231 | 0.06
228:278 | 0.05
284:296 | 0.02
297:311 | 0.02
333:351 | -0.03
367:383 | -0.03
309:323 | -0.01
